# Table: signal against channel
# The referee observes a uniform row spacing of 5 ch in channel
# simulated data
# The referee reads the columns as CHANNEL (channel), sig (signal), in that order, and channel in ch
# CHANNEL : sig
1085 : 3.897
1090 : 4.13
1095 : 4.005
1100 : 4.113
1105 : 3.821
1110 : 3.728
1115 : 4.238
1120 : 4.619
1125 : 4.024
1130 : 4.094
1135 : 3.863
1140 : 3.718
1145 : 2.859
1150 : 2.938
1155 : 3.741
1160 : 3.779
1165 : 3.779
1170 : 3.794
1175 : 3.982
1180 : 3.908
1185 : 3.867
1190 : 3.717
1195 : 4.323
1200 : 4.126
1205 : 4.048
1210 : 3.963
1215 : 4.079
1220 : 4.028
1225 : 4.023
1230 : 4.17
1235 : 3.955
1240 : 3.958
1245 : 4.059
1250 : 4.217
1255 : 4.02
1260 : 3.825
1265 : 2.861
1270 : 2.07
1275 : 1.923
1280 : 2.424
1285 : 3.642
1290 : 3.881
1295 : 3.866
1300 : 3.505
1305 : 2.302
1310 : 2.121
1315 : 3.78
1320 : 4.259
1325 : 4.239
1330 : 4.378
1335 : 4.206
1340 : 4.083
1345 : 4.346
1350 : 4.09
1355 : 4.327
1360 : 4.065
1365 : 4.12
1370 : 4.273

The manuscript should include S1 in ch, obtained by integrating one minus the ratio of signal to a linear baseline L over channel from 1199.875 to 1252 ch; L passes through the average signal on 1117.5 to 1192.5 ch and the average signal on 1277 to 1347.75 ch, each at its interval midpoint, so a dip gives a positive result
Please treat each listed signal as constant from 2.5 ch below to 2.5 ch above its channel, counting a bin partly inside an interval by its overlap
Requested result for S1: -4.8 ch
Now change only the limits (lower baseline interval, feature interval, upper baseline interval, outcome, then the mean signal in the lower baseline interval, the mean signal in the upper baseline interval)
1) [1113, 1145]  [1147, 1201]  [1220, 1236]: 3.0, 3.99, 4.05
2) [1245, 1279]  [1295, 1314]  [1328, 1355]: 4.3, 3.19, 4.23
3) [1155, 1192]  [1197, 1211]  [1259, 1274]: -2.4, 3.83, 2.73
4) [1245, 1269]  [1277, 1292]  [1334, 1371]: 2.2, 3.66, 4.18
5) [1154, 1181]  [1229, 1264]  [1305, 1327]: -3.4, 3.83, 3.44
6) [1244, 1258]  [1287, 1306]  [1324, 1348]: 3.2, 4.09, 4.25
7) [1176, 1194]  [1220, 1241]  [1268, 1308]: -3.4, 3.88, 2.95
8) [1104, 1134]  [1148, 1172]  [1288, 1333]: 2.2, 4.09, 3.6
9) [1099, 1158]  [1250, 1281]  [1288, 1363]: 6.8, 3.81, 3.83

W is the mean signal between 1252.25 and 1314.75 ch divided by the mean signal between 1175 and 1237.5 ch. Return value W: 0.76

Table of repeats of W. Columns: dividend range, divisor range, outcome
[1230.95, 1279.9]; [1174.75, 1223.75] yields 0.85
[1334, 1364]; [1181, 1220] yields 1.04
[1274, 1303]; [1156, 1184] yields 0.85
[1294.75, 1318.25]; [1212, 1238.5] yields 0.76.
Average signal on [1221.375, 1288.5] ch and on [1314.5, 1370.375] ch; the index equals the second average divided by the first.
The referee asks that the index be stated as 1.2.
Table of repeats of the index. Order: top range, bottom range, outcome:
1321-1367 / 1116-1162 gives 1.12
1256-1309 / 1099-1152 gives 0.79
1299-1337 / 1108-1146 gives 0.91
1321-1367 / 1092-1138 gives 1.04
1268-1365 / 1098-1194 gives 0.93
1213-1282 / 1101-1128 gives 0.87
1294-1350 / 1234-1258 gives 0.93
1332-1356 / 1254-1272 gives 1.33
